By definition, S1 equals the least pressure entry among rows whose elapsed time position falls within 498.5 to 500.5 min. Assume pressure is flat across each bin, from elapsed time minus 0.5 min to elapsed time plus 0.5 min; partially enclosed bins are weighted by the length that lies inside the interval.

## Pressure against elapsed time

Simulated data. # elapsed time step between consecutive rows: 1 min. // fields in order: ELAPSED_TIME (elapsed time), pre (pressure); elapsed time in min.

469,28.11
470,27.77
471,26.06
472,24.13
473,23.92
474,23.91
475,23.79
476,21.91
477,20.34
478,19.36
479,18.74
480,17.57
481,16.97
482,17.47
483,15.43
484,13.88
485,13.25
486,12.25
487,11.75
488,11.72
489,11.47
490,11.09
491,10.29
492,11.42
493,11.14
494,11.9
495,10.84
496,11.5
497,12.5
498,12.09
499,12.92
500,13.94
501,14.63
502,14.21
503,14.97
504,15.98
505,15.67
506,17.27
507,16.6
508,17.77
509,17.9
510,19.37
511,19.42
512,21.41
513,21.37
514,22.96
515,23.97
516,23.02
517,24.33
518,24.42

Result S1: 12.92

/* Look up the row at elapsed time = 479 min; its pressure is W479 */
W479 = 18.74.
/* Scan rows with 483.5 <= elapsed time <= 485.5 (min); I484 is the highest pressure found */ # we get 13.88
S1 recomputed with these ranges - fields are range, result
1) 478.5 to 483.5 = 15.43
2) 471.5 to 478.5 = 19.36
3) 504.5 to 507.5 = 15.67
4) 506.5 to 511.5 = 16.6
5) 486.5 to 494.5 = 10.29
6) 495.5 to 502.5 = 11.5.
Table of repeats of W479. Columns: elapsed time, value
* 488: 11.72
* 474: 23.91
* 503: 14.97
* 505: 15.67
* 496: 11.5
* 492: 11.42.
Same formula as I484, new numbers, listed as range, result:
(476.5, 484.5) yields 20.34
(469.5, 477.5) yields 27.77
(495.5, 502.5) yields 14.63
